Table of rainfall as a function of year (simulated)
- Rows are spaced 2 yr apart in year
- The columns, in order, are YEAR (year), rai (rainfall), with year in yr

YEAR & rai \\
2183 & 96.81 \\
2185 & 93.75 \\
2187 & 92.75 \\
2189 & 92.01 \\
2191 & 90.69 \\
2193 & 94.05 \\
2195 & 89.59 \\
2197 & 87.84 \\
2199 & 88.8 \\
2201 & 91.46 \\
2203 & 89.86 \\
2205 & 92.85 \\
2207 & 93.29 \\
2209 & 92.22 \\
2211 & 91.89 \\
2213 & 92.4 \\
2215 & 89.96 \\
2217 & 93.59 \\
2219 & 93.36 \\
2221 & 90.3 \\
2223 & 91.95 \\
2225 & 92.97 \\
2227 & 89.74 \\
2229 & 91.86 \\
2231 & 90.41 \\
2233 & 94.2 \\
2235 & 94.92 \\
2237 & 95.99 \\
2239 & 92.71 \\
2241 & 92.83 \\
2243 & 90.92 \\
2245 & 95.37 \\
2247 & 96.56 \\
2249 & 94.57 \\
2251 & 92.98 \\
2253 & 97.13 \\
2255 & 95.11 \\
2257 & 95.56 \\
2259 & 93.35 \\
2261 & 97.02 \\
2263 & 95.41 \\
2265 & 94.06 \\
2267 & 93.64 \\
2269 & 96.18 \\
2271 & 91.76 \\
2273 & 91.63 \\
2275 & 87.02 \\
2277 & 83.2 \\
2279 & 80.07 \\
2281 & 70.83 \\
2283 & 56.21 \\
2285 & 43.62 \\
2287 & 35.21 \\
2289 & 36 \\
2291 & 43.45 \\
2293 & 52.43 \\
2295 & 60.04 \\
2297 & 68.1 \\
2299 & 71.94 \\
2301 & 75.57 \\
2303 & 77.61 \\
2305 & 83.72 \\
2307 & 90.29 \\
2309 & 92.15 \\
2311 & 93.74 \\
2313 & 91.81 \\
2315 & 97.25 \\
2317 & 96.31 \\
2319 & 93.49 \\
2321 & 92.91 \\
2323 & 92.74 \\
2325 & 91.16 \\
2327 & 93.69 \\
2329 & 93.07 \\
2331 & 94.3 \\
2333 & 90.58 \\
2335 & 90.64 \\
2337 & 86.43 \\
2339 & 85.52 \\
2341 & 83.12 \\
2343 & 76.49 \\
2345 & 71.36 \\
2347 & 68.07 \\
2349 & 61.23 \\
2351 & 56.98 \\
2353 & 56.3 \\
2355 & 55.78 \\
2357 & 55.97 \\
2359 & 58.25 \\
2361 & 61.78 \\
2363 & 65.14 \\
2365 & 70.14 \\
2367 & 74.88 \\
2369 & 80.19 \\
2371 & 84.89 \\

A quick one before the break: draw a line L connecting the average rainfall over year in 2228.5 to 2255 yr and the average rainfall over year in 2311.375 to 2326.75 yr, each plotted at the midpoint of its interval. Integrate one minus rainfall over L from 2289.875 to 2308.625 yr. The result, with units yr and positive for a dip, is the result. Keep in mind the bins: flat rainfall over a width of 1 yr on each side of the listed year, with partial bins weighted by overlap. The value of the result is 4.8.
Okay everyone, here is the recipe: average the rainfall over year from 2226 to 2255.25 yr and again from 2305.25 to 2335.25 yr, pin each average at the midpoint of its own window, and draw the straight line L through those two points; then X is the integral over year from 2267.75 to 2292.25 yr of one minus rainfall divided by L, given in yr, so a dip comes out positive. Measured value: 6.6 yr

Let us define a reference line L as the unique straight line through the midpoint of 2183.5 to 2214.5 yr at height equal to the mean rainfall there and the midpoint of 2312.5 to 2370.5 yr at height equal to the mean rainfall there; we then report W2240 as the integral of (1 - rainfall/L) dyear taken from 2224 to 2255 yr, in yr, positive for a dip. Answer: -1.99 yr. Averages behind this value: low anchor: 91.6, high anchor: 78.8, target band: 93.6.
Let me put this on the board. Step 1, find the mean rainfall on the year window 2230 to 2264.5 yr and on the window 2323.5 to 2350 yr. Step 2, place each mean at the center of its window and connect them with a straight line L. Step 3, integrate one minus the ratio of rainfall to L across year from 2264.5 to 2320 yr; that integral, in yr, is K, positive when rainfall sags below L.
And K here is 7.72 yr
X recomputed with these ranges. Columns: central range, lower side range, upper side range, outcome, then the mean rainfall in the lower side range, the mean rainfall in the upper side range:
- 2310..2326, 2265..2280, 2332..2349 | -2.0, 89.4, 80.3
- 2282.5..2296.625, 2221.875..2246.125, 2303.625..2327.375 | 6.9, 92.8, 92.2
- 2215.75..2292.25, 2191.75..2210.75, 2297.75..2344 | 3.8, 91.1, 88.3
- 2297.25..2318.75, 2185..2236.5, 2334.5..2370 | -2.9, 91.8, 69.6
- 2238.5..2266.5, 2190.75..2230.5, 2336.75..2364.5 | -3.5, 91.4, 66.8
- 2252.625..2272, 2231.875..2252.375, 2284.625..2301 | -4.3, 94.1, 53.1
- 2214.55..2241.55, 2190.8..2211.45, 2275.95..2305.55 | -3.3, 91.1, 62.3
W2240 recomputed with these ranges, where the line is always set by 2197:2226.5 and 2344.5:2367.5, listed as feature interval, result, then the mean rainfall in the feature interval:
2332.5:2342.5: -3.1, 86.6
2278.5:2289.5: 3.4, 53.3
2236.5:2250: -1.4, 94.1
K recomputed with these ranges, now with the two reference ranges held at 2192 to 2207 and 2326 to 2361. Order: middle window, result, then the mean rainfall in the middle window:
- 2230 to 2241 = -0.9 yr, 93.6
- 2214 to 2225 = -0.4 yr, 91.9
